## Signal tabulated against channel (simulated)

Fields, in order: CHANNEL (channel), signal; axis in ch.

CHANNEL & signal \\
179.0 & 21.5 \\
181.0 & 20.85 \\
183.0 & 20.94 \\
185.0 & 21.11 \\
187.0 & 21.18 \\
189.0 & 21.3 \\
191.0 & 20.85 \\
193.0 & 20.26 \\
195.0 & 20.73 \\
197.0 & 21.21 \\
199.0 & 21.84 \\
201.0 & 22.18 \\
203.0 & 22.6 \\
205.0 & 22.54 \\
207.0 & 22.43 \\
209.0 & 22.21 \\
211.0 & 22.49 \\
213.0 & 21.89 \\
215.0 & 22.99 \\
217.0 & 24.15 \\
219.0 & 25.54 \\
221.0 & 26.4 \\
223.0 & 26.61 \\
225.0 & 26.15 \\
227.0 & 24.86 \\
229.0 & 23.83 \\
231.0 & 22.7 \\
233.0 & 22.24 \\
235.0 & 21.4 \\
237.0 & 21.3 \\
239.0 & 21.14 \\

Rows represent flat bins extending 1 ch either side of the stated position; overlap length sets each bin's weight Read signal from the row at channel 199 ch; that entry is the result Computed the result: 21.84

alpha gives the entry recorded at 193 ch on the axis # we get 20.26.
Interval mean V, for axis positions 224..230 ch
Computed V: 24.9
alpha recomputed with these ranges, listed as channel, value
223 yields 26.61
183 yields 20.94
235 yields 21.4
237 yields 21.3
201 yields 22.18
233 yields 22.24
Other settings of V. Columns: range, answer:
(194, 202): 21.5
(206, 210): 22.3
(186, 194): 20.9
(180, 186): 21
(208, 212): 22.4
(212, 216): 22.4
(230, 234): 22.5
